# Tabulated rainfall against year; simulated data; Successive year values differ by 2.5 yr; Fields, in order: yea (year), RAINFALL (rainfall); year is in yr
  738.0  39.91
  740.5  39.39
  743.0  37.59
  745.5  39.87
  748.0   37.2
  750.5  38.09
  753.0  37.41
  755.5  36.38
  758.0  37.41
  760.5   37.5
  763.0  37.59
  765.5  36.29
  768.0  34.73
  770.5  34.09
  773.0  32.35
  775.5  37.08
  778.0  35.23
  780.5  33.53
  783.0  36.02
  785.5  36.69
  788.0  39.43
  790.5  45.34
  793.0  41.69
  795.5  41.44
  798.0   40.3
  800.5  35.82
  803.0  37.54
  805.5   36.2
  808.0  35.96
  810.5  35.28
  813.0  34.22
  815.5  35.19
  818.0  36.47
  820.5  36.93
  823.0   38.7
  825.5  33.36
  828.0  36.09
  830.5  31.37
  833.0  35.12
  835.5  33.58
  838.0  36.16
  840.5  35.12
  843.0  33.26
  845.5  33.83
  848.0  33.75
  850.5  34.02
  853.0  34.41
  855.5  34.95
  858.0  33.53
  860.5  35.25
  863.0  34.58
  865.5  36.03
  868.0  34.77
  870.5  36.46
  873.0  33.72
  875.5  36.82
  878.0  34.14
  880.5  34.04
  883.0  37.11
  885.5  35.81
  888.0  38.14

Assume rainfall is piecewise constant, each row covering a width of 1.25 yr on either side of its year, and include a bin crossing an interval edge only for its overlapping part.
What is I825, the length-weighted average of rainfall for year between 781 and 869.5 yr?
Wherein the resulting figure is 36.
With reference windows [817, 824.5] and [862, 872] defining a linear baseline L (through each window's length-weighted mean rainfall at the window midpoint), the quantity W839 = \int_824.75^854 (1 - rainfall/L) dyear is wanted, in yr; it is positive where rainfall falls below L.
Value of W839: 1.9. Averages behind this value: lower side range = 37.3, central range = 34.2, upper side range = 35.4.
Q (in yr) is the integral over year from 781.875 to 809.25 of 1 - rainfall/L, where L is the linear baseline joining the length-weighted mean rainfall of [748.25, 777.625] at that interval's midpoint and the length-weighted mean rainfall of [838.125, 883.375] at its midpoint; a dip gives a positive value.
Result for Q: -2.3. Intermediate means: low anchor 36.3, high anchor 34.8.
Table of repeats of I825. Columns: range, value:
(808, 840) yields 35.2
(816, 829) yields 36.2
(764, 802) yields 37.3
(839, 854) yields 34.1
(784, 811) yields 38.8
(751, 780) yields 36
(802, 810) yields 36.4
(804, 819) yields 35.6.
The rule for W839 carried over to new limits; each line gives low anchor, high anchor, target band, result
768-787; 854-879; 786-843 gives -2.9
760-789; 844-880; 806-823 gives -0.3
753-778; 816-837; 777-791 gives -0.6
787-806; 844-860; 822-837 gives 0.7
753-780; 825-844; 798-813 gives -0.6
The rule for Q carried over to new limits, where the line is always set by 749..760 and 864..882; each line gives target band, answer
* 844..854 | 0.46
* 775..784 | 0.38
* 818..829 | -0.07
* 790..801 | -1.32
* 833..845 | 0.41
